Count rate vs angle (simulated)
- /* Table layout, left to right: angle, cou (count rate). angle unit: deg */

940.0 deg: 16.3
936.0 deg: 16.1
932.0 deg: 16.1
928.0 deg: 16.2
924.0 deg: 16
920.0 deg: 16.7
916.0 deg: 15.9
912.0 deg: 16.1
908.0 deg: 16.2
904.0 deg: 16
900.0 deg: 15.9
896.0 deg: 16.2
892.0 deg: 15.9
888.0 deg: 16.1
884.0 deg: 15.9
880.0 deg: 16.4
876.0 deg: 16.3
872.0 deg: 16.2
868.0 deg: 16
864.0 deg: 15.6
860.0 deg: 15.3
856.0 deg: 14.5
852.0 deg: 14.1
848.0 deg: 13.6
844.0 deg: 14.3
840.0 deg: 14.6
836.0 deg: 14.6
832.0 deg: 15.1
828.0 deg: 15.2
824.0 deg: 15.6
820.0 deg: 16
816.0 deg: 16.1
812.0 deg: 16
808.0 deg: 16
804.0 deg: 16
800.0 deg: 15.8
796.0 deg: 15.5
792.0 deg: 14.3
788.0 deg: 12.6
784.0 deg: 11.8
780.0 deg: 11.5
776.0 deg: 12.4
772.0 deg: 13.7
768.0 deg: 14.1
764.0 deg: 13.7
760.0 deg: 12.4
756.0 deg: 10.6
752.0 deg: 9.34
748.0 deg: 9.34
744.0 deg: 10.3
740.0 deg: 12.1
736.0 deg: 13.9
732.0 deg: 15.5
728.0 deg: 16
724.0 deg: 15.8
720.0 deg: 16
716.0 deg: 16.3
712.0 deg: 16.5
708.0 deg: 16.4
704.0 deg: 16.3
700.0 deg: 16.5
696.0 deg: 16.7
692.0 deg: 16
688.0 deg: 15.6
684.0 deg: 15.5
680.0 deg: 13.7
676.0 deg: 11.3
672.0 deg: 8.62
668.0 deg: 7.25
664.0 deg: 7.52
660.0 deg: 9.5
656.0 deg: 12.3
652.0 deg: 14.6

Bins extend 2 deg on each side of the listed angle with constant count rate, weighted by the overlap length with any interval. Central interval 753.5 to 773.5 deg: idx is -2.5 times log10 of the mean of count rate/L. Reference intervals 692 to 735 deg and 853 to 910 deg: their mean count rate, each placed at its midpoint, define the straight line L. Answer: 0.25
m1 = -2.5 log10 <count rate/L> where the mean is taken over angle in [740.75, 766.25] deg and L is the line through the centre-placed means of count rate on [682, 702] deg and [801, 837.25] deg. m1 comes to 0.39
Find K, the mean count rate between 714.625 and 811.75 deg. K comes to 13.6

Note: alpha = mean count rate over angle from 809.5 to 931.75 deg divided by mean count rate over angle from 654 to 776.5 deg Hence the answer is 1.18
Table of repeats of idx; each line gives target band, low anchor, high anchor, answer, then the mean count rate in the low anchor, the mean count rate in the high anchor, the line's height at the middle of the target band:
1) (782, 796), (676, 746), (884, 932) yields 0.17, 15.1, 16.1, 15.5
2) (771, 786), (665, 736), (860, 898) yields 0.23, 14.6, 16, 15.2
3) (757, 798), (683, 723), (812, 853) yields 0.18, 16.2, 15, 15.5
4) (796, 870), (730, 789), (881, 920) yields -0.08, 12.2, 16.1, 14.2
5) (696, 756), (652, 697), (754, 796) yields -0.14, 12.2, 12.8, 12.5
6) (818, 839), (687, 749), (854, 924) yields 0.03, 15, 16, 15.6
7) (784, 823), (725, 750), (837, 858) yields -0.11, 13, 14.2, 13.7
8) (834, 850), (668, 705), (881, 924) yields 0.09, 14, 16.1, 15.5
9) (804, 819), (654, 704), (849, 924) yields -0.09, 12.7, 15.8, 14.7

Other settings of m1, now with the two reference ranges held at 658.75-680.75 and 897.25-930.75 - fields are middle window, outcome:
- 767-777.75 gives -0.096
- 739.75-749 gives 0.103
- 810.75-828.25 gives -0.170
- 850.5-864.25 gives -0.017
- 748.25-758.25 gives 0.181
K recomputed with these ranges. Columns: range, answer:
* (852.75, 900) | 15.8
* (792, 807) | 15.6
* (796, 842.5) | 15.5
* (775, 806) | 13.8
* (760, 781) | 13.1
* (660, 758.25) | 13.4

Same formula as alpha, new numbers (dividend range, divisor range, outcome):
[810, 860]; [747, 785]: 1.25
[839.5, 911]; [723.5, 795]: 1.22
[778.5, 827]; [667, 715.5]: 1.03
